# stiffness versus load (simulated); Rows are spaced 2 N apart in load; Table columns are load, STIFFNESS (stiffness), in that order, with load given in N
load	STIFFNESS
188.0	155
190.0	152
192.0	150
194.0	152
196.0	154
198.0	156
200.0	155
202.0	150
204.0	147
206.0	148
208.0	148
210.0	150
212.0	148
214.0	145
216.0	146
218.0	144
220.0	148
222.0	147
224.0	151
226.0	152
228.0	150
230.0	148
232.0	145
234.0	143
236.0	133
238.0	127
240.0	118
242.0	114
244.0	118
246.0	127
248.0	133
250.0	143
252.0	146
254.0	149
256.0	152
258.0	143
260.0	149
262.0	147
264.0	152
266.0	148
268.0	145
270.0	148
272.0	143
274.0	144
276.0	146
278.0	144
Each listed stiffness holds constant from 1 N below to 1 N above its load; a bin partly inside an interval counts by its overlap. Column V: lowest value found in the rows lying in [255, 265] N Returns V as 143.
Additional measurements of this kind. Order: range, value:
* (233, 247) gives 114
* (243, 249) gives 118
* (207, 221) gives 144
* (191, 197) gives 150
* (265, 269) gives 145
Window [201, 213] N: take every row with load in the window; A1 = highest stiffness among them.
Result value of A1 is 150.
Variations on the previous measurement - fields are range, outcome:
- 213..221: 148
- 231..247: 145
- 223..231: 152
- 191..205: 156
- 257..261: 149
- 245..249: 133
